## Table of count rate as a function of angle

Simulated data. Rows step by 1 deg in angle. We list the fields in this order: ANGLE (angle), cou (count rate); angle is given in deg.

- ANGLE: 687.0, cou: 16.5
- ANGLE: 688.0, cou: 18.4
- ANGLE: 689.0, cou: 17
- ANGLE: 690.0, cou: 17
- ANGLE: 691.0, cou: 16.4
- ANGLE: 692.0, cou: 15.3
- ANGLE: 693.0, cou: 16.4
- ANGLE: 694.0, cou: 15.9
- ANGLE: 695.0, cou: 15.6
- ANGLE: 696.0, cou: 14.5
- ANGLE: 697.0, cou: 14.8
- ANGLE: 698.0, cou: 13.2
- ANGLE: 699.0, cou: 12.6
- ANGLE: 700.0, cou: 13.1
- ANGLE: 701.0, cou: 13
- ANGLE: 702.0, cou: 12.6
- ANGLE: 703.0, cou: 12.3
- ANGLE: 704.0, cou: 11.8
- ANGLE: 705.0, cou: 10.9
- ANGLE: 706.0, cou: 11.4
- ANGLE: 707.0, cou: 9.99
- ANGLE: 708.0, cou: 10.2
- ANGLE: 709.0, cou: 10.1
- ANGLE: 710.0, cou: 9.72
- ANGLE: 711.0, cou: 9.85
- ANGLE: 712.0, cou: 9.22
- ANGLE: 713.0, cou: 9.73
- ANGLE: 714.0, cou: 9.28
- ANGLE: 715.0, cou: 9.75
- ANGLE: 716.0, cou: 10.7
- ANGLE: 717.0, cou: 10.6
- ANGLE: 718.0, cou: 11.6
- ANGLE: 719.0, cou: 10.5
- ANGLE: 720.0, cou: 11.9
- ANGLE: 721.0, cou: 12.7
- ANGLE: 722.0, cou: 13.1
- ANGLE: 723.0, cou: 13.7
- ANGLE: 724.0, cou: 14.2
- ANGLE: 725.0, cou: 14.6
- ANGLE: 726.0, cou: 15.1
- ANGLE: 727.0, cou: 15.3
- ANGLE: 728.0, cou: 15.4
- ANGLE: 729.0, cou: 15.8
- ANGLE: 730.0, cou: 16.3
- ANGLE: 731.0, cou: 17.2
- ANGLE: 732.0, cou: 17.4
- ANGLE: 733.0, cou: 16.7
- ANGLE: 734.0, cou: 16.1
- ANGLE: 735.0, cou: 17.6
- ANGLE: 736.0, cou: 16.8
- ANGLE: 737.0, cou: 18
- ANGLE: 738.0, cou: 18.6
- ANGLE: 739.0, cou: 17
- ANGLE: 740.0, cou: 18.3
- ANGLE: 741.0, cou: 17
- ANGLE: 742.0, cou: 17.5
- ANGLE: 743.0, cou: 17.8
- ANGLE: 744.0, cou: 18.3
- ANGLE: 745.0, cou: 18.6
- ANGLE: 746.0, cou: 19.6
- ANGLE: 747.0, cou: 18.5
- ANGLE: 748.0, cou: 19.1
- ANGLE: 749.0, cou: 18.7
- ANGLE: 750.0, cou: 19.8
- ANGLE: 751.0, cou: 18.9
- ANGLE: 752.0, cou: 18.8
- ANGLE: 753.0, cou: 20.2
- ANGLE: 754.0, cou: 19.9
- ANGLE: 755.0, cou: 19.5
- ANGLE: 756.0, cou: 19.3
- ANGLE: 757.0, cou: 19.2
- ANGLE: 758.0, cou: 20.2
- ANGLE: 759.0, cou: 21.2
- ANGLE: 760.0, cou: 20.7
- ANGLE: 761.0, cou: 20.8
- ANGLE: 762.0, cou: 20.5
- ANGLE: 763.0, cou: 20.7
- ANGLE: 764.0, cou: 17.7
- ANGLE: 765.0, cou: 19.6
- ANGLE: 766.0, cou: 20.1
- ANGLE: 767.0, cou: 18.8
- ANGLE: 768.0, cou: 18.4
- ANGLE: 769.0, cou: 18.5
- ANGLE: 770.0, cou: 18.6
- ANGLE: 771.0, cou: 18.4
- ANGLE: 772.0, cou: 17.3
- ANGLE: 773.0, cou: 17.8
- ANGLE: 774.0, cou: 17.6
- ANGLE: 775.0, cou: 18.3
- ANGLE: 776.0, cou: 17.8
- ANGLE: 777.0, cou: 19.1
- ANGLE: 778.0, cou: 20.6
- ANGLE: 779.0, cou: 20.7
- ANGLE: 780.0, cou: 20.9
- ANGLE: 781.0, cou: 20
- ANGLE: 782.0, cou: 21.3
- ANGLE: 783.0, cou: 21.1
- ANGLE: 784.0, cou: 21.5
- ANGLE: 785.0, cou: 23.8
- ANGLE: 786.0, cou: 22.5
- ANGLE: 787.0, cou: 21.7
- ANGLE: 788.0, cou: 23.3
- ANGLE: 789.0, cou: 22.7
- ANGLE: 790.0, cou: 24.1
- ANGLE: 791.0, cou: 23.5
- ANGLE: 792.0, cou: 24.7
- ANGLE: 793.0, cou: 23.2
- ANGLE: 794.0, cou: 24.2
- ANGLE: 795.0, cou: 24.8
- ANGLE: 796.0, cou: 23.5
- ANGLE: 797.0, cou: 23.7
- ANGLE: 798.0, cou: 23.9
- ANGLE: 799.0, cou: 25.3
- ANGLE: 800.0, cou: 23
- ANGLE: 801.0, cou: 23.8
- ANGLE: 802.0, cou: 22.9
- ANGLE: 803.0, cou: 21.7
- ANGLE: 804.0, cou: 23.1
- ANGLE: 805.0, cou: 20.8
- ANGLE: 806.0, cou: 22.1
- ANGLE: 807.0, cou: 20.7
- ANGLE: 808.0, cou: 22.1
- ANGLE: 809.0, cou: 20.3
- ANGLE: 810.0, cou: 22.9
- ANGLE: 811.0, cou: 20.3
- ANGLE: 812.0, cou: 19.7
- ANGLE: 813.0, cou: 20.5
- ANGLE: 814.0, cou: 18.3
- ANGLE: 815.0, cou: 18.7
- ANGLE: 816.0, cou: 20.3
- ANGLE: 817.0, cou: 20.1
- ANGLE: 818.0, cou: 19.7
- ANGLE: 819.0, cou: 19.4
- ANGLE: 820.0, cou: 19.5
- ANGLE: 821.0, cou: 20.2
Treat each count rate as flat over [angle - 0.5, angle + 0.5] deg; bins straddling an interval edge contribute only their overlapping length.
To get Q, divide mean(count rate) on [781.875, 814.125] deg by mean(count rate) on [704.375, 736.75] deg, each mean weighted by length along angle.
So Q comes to 1.74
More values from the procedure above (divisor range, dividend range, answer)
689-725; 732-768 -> 1.51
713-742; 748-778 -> 1.31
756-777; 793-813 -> 1.18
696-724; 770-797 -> 1.85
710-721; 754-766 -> 1.92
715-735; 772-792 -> 1.48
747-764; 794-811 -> 1.15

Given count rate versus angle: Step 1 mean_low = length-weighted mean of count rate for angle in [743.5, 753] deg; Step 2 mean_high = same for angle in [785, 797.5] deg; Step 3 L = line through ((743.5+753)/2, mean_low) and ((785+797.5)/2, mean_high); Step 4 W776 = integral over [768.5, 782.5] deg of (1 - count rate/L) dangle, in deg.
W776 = 1.8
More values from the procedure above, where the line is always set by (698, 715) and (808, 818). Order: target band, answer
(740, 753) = -3.7 deg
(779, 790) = -2.6 deg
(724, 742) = -4.5 deg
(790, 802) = -3.3 deg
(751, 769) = -4.7 deg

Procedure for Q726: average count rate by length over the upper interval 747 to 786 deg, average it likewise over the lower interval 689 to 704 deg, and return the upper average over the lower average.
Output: 1.36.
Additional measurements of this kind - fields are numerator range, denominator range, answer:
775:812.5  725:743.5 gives 1.32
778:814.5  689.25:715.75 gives 1.78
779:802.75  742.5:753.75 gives 1.21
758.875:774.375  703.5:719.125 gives 1.85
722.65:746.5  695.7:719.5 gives 1.49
